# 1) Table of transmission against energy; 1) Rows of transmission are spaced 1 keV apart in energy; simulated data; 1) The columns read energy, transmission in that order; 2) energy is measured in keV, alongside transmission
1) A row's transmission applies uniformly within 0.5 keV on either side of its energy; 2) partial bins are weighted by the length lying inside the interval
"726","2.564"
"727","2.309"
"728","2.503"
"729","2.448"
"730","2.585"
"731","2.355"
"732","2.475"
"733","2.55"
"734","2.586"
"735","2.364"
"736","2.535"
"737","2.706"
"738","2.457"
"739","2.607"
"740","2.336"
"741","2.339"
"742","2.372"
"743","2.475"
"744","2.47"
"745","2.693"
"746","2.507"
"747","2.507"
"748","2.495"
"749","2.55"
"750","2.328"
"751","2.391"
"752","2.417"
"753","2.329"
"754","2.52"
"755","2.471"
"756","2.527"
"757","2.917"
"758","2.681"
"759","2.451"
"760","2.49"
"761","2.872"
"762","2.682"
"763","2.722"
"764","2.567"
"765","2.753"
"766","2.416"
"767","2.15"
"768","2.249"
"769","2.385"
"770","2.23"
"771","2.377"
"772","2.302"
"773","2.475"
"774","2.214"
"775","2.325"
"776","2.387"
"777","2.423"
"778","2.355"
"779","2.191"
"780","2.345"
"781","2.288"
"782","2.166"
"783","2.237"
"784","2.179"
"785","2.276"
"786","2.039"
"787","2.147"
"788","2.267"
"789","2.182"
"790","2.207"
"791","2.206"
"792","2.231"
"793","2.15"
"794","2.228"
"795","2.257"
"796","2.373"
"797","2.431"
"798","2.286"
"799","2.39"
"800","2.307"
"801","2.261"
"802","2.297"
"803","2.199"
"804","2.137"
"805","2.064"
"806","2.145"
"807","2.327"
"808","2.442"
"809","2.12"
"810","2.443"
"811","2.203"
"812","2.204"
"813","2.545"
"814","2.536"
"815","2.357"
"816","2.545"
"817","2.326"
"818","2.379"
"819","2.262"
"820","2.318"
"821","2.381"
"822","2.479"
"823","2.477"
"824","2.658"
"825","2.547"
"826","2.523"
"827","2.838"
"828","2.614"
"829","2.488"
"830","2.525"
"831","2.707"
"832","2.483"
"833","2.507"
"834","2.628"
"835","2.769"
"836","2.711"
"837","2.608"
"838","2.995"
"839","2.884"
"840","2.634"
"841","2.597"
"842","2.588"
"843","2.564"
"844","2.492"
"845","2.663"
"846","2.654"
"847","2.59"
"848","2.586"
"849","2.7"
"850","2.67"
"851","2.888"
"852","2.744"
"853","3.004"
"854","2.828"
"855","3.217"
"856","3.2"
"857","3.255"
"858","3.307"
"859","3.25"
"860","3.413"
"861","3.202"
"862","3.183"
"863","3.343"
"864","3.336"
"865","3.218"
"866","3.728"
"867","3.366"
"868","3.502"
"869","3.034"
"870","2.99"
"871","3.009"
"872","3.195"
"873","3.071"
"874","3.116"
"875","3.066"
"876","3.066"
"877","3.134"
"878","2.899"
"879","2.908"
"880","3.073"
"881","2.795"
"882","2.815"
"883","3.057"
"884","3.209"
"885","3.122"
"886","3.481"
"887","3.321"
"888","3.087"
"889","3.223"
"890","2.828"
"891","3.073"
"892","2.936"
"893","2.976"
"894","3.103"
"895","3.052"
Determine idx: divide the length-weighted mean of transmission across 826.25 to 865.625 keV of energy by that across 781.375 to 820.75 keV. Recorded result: 1.25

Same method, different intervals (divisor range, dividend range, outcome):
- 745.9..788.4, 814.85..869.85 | 1.16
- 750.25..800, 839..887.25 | 1.27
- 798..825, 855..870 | 1.41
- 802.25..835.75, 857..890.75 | 1.30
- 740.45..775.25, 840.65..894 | 1.22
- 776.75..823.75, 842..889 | 1.33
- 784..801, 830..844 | 1.18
